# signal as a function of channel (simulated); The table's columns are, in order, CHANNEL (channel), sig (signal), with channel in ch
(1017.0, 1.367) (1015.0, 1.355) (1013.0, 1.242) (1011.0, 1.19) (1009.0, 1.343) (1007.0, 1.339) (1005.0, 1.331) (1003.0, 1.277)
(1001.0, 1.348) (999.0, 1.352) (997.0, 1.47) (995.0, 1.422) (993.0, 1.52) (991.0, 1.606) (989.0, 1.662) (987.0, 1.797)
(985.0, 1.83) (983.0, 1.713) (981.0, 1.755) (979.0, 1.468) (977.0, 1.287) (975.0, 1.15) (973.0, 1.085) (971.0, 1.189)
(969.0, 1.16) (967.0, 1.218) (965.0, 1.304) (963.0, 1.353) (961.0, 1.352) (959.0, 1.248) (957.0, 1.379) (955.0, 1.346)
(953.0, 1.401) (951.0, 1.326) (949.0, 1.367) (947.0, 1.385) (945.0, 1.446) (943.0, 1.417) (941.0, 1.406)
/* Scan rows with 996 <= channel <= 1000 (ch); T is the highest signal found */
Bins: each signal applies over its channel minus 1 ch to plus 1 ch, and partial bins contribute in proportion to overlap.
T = 1.47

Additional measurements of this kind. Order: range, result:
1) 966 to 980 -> 1.468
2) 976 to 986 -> 1.83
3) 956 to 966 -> 1.379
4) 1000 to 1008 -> 1.348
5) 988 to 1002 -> 1.662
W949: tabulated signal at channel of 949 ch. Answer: 1.367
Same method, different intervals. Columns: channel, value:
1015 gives 1.355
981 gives 1.755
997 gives 1.47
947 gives 1.385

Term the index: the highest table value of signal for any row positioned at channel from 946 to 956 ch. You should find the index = 1.401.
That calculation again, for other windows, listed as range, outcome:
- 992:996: 1.52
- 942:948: 1.446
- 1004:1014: 1.343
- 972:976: 1.15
